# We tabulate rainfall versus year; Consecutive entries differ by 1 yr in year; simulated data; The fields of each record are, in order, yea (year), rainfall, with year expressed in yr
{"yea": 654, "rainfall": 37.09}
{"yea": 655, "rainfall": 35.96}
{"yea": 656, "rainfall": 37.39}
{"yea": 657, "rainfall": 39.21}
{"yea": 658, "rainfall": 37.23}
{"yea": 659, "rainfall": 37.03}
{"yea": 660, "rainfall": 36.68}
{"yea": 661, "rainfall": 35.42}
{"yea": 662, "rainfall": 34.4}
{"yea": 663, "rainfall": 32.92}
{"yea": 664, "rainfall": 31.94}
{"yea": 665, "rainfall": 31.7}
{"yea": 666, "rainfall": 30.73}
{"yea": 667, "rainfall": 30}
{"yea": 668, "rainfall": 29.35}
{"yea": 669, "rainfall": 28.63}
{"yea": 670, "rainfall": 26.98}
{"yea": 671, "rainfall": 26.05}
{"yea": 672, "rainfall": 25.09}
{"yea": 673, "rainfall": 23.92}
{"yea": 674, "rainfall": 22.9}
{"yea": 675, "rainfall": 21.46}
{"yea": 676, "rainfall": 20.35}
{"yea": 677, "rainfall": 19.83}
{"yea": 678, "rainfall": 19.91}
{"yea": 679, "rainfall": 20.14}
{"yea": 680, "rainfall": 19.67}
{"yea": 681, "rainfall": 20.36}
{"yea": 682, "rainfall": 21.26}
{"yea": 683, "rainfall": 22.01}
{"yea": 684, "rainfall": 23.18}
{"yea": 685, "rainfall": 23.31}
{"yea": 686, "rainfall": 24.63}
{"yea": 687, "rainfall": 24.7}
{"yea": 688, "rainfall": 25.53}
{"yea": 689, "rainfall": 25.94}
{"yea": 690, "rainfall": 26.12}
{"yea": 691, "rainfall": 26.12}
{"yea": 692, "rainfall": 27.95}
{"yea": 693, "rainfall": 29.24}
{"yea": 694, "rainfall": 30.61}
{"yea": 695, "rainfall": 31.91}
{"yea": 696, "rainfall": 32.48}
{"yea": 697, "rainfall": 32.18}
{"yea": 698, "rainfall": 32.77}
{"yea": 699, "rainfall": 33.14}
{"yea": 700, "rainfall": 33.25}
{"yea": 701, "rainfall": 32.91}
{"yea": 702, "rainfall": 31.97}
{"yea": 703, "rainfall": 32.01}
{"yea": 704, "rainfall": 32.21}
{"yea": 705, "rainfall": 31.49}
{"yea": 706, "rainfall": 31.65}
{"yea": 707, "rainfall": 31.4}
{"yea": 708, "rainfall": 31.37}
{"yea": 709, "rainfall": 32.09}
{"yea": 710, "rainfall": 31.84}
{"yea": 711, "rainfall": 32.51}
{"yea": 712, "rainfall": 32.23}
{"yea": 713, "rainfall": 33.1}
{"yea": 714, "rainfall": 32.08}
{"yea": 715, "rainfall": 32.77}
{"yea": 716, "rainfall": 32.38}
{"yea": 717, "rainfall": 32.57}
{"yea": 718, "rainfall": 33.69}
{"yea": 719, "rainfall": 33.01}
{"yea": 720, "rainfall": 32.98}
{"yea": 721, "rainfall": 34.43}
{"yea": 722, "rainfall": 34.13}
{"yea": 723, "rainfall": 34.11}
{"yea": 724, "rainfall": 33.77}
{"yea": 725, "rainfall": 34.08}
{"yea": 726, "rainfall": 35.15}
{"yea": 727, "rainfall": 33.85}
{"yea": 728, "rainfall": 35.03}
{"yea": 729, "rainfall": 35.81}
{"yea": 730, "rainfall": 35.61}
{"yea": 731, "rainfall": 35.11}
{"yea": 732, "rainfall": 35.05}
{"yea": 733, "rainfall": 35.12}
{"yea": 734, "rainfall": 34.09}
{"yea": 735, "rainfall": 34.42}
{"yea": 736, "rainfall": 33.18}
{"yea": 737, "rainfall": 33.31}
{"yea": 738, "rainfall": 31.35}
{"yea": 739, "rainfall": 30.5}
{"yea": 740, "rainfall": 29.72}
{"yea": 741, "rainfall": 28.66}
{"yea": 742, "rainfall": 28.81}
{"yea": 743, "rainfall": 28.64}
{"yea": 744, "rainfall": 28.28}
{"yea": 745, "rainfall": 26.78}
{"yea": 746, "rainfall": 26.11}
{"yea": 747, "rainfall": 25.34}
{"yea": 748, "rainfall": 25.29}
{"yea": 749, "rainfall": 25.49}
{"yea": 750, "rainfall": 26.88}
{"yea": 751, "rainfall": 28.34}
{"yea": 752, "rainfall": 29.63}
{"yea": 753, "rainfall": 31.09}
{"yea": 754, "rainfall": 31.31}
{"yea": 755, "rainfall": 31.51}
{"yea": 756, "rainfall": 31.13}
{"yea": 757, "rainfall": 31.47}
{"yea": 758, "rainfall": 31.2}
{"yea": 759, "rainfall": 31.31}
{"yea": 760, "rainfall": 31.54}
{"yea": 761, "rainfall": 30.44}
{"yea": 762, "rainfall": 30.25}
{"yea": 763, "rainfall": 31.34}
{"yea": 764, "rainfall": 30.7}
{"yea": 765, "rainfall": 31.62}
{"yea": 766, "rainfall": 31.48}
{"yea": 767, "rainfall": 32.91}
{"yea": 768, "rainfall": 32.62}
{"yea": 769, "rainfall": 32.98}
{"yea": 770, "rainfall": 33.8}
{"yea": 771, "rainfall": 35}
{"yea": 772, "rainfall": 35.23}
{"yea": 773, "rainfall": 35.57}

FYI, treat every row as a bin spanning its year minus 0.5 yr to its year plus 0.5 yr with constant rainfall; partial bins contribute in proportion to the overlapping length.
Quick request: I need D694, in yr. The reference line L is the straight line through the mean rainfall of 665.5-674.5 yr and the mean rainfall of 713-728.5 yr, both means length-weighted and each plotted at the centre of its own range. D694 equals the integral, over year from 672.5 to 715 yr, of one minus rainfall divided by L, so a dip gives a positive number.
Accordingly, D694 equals 3.5 yr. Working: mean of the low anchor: 27.1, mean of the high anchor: 33.6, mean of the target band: 27.8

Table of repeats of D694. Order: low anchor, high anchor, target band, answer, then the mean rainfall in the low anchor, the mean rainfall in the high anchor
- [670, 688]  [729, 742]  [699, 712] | -2.2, 22.5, 33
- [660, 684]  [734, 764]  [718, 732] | -2.8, 26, 29.9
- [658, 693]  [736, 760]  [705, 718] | -2.0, 26.6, 29.4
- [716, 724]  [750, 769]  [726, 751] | 1.1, 33.5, 31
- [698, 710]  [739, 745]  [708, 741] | -3.3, 32.1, 28.8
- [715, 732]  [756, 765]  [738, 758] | 2.0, 34.1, 31.1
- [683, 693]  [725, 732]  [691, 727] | -2.6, 25.3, 35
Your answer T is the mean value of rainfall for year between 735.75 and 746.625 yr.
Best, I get 29.4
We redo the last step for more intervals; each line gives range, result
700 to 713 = 32.1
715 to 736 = 34.2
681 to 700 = 27.4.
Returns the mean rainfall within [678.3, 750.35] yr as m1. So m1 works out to 30.3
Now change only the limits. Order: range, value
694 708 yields 32.2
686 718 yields 30.9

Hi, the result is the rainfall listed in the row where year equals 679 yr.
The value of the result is 20.14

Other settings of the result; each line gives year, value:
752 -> 29.63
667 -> 30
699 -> 33.14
